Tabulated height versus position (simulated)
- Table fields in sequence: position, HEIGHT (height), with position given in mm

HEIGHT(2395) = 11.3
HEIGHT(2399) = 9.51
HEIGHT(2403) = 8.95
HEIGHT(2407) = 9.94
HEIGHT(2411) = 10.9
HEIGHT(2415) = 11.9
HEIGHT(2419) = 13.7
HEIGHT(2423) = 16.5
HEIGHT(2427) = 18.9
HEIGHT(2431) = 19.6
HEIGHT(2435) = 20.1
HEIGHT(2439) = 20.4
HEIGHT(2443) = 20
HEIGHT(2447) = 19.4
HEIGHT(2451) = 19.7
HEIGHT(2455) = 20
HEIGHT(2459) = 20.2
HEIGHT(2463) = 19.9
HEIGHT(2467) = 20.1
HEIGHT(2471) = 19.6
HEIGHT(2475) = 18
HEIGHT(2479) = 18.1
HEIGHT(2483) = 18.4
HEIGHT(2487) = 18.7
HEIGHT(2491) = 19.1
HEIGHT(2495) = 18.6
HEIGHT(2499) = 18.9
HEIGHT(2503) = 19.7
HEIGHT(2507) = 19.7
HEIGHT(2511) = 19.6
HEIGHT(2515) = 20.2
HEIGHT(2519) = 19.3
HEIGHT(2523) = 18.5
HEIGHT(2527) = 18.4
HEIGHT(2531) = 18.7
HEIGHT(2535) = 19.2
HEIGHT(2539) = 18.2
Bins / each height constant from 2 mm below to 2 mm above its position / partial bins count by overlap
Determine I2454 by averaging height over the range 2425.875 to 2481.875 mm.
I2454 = 19.6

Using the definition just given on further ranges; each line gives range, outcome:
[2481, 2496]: 18.7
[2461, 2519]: 19.2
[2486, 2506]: 19.1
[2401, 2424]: 11.8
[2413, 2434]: 16.3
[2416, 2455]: 18.6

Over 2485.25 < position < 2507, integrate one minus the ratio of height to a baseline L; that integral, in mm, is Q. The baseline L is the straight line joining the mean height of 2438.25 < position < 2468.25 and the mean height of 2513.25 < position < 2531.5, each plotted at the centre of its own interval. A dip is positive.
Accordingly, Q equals 0.34 mm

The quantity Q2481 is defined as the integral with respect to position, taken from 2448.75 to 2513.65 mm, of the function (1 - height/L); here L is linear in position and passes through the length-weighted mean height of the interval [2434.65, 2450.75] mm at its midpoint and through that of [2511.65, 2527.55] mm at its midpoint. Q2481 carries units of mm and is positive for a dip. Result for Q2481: 1.0 mm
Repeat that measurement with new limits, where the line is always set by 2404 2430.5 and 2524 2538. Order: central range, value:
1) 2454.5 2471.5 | -4.55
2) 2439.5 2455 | -4.84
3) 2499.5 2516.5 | -1.92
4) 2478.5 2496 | -1.87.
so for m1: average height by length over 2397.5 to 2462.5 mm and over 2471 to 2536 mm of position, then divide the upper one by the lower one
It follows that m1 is 1.16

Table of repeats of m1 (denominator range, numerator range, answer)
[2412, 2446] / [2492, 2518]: 1.11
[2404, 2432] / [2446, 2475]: 1.40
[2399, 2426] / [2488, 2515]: 1.60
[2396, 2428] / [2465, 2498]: 1.53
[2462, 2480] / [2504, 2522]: 1.02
